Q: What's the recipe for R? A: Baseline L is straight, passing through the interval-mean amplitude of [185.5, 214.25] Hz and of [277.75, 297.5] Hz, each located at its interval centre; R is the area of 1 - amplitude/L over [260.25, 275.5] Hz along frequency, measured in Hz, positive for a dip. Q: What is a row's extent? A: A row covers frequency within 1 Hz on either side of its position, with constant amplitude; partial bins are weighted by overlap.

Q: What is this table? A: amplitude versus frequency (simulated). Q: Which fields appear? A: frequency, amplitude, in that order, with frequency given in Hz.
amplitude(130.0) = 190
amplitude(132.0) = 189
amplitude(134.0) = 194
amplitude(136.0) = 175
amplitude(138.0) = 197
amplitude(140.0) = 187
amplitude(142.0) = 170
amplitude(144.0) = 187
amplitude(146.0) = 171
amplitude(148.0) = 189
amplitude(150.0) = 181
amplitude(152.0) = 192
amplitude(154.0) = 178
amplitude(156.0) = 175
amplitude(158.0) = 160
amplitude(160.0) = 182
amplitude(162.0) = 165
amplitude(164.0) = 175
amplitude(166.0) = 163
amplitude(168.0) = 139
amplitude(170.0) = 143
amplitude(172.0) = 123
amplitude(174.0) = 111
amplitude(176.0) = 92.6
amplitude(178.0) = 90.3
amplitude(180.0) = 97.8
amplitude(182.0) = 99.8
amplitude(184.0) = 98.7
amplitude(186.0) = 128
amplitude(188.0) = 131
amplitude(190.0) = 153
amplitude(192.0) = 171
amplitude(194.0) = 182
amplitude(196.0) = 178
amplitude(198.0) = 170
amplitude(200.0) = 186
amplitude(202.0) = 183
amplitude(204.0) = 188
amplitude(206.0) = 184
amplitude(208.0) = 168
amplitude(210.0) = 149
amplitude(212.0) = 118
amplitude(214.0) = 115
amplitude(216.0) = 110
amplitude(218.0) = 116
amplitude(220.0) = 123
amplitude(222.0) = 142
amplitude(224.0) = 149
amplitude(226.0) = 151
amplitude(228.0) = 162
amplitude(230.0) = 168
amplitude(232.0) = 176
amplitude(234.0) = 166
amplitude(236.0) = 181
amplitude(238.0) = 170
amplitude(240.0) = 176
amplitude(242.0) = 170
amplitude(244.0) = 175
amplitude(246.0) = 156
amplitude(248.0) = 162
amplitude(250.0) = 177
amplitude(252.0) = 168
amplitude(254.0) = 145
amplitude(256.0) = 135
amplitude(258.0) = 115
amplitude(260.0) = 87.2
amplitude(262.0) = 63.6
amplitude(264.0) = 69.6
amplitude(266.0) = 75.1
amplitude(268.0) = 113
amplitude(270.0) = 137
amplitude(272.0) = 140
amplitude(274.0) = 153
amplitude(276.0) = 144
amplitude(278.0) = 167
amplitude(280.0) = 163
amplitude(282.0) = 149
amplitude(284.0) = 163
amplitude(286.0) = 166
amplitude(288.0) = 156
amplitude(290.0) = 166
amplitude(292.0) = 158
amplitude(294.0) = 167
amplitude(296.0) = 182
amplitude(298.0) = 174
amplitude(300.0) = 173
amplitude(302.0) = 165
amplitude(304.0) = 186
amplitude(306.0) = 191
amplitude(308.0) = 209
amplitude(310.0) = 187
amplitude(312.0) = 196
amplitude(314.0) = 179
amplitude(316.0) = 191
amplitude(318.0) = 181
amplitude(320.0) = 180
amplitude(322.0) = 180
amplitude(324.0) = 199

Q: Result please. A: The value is 5.2 Hz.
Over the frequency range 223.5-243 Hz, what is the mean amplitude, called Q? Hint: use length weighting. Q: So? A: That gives 167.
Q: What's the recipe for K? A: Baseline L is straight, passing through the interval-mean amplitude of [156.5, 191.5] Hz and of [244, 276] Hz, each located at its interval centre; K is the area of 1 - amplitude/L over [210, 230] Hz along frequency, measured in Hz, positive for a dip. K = -0.6 Hz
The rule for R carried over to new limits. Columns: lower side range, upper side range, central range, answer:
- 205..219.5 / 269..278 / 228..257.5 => -5.0 Hz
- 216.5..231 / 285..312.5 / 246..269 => 5.4 Hz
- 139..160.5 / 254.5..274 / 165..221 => 4.2 Hz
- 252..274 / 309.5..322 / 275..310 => -3.8 Hz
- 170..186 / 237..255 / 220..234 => -0.6 Hz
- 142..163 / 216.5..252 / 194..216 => 0.5 Hz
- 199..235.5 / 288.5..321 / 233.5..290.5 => 7.5 Hz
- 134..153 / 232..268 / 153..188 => 7.5 Hz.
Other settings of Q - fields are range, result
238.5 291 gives 142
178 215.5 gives 148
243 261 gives 147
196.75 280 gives 147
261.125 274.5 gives 106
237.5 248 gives 169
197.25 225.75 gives 150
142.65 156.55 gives 182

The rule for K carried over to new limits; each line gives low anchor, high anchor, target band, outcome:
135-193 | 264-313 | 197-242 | -0.4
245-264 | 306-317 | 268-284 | 0.6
